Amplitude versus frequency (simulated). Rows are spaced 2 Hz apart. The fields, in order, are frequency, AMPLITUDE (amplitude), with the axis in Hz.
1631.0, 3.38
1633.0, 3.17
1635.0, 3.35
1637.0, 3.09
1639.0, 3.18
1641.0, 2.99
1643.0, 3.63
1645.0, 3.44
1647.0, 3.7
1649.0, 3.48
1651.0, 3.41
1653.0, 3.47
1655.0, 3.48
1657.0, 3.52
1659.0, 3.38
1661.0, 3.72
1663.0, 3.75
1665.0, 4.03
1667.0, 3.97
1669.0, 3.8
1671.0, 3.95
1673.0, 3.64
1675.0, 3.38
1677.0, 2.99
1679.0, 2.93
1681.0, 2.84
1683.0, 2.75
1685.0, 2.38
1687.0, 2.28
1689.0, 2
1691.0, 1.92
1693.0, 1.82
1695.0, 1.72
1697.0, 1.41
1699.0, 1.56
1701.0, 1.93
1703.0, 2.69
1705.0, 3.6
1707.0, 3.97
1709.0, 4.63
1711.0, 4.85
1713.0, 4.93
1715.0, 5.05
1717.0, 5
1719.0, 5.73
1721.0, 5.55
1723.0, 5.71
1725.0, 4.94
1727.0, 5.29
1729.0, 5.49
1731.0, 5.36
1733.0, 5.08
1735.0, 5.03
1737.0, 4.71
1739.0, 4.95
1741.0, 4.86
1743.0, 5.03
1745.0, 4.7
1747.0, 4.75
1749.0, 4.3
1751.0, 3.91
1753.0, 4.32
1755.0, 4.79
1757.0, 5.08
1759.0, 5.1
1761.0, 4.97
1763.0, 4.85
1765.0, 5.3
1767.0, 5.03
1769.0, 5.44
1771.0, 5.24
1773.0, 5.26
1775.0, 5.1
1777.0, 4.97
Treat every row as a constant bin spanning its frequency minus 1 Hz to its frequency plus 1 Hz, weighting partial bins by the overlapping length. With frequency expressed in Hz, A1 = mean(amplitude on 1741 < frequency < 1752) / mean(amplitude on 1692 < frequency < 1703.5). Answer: 2.51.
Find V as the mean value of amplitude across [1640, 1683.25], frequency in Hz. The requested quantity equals 3.48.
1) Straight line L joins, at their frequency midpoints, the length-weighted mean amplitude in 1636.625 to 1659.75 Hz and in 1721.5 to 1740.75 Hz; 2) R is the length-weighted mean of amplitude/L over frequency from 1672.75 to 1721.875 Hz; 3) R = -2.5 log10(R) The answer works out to 0.35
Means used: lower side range 3.41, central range 3.25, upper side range 5.17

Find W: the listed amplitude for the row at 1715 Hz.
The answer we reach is 5.05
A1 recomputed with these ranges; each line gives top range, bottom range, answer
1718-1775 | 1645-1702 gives 1.69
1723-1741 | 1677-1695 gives 2.17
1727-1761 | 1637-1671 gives 1.37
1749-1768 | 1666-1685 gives 1.45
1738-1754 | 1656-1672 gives 1.22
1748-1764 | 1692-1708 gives 2.00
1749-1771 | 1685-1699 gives 2.60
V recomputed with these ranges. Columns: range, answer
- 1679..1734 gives 3.71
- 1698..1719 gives 3.91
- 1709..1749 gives 5.07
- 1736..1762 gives 4.73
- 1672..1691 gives 2.75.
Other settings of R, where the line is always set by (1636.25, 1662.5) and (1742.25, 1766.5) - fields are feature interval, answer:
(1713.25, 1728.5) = -0.220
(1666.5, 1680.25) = 0.071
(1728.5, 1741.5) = -0.124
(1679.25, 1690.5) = 0.494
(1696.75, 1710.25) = 0.369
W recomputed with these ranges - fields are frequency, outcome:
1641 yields 2.99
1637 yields 3.09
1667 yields 3.97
